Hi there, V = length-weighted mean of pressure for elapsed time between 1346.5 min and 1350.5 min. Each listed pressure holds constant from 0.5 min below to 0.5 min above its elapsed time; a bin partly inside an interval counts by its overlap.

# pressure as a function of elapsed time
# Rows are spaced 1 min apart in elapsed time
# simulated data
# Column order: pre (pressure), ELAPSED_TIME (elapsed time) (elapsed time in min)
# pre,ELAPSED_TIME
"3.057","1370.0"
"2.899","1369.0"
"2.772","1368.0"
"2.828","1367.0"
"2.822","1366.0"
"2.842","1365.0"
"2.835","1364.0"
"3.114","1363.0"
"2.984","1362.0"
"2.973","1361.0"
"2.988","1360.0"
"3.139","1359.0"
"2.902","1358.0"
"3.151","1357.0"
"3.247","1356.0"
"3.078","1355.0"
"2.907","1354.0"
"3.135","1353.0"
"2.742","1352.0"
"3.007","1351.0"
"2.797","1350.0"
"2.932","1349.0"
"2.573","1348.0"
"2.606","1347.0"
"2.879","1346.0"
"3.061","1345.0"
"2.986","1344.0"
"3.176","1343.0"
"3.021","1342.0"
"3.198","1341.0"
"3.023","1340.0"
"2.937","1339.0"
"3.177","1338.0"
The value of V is 2.73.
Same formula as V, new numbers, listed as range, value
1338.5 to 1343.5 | 3.07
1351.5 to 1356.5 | 3.02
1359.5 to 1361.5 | 2.98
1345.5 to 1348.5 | 2.69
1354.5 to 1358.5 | 3.09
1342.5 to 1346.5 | 3.03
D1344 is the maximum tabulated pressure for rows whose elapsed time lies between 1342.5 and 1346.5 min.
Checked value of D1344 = 3.176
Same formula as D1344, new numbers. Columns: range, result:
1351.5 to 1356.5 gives 3.247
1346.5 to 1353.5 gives 3.135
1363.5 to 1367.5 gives 2.842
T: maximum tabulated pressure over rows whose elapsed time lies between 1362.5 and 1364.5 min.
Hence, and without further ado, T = 3.114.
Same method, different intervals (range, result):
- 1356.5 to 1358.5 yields 3.151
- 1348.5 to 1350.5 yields 2.932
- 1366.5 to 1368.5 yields 2.828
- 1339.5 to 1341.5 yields 3.198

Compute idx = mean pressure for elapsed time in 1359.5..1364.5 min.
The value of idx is 2.98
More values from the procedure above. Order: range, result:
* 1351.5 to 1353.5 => 2.94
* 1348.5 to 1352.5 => 2.87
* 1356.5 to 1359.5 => 3.06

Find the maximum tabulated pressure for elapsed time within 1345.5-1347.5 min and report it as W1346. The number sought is 2.879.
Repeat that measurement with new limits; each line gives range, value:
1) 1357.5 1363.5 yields 3.139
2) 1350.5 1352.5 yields 3.007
